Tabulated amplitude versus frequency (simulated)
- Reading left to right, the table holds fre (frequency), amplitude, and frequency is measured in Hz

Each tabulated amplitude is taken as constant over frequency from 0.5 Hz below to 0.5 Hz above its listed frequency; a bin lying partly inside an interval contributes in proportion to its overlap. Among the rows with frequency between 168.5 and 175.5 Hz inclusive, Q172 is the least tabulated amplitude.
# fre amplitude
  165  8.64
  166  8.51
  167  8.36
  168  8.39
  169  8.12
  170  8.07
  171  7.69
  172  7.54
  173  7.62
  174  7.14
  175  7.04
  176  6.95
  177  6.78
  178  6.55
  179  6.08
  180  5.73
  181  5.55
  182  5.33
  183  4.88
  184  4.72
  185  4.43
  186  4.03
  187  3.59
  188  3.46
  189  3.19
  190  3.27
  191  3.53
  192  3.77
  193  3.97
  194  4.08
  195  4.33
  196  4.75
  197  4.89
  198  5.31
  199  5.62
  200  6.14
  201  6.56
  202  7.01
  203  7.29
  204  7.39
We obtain 7.04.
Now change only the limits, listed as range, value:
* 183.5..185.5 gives 4.43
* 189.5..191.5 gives 3.27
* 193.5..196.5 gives 4.08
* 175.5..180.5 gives 5.73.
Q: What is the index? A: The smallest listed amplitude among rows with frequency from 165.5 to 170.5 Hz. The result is 8.07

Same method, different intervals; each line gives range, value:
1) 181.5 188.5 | 3.46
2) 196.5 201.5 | 4.89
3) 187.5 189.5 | 3.19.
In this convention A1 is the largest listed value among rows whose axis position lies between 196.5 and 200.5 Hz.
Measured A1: 6.14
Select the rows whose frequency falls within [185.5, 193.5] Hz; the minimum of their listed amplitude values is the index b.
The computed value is 3.19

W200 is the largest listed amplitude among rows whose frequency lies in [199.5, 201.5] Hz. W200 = 6.56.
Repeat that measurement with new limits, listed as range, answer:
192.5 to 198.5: 5.31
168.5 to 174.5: 8.12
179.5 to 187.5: 5.73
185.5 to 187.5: 4.03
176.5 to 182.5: 6.78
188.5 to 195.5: 4.33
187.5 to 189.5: 3.46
